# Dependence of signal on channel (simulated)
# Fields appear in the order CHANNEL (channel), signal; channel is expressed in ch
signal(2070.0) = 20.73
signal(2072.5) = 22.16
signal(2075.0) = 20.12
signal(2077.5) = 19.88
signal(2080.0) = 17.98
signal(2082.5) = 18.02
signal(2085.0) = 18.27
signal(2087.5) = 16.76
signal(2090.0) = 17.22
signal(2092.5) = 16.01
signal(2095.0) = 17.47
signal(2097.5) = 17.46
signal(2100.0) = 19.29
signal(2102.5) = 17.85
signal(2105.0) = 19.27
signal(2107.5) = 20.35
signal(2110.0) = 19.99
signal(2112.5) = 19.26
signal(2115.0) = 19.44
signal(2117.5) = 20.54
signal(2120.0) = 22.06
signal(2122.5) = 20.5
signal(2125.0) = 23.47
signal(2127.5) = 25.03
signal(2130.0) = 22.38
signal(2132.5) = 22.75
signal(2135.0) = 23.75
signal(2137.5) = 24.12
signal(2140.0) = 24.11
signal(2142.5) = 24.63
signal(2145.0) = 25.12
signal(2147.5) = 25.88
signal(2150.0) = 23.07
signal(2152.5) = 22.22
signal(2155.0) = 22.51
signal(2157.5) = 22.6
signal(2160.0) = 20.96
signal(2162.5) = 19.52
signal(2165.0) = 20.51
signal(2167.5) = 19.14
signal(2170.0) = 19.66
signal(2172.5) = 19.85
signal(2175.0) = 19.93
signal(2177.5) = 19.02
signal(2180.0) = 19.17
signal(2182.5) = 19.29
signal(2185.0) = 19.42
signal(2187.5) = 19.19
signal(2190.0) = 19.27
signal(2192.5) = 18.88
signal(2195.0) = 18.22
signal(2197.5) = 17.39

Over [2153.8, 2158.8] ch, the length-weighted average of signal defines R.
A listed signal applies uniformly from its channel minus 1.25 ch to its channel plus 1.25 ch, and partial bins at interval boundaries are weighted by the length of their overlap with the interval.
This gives 22.5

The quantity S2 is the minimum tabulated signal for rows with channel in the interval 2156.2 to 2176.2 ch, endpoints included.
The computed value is 19.14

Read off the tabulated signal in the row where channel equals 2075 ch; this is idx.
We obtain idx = 20.12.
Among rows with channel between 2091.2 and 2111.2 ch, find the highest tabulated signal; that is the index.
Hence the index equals 20.35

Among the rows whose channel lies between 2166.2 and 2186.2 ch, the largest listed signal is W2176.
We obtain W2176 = 19.93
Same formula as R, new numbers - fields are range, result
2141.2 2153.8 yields 24.2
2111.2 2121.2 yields 20.3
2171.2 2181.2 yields 19.5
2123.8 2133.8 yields 23.4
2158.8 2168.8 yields 20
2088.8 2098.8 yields 17.1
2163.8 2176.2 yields 19.8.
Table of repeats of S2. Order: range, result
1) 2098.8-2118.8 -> 17.85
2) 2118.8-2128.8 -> 20.5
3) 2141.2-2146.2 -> 24.63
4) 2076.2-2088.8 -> 16.76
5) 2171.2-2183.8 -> 19.02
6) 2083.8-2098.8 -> 16.01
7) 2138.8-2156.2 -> 22.22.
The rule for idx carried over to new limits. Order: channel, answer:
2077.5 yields 19.88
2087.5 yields 16.76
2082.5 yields 18.02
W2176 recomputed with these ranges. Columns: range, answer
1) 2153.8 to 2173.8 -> 22.6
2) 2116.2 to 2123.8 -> 22.06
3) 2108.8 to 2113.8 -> 19.99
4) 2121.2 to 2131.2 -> 25.03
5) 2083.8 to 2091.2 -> 18.27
